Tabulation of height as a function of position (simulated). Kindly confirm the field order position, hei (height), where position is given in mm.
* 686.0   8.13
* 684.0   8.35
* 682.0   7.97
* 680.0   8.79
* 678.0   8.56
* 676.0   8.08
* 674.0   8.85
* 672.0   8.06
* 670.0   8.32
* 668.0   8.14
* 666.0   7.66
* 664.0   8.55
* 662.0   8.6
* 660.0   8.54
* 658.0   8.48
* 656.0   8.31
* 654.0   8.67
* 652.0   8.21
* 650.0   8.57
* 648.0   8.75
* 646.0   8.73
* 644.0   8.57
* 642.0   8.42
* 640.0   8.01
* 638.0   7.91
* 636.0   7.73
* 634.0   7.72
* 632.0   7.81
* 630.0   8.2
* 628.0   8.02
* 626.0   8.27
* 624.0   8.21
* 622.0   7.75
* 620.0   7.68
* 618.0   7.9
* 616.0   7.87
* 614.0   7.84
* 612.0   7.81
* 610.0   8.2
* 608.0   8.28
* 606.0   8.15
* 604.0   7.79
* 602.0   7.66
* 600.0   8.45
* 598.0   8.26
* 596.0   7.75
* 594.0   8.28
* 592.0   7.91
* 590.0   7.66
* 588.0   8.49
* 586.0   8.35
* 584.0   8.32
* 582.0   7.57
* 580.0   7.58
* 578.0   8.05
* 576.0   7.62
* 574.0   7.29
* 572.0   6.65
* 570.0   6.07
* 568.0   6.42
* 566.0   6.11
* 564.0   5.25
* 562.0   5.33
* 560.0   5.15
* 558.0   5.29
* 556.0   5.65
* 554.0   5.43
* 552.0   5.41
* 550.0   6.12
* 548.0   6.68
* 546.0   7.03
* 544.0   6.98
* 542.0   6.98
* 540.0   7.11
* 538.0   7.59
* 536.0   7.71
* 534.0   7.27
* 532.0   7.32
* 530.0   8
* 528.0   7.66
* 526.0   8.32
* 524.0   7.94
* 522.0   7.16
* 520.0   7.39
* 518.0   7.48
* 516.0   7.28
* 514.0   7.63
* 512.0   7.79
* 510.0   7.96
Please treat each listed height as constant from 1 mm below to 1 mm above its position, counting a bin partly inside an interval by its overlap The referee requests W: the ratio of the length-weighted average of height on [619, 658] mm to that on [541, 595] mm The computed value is 1.2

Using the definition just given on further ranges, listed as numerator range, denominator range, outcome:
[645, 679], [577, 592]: 1.05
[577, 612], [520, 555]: 1.13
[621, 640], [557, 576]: 1.32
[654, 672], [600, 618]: 1.04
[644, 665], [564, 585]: 1.21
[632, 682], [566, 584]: 1.16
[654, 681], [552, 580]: 1.35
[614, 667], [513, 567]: 1.21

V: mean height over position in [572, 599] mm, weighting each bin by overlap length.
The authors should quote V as 7.89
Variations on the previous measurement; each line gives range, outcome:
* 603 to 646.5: 8.03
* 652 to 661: 8.47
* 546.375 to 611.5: 7.11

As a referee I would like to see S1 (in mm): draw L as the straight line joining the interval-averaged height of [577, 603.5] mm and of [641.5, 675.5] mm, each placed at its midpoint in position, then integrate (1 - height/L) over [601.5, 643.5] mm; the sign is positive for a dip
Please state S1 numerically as 1.2 mm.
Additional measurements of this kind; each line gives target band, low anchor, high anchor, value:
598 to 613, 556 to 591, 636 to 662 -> -1.10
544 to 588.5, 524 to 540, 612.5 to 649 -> 6.84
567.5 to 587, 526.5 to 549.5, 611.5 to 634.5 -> 0.45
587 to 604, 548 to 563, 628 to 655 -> -3.08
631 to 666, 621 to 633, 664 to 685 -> -0.66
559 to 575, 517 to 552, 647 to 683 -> 3.24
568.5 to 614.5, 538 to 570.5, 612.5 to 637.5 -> -4.91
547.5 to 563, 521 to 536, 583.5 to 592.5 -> 4.49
